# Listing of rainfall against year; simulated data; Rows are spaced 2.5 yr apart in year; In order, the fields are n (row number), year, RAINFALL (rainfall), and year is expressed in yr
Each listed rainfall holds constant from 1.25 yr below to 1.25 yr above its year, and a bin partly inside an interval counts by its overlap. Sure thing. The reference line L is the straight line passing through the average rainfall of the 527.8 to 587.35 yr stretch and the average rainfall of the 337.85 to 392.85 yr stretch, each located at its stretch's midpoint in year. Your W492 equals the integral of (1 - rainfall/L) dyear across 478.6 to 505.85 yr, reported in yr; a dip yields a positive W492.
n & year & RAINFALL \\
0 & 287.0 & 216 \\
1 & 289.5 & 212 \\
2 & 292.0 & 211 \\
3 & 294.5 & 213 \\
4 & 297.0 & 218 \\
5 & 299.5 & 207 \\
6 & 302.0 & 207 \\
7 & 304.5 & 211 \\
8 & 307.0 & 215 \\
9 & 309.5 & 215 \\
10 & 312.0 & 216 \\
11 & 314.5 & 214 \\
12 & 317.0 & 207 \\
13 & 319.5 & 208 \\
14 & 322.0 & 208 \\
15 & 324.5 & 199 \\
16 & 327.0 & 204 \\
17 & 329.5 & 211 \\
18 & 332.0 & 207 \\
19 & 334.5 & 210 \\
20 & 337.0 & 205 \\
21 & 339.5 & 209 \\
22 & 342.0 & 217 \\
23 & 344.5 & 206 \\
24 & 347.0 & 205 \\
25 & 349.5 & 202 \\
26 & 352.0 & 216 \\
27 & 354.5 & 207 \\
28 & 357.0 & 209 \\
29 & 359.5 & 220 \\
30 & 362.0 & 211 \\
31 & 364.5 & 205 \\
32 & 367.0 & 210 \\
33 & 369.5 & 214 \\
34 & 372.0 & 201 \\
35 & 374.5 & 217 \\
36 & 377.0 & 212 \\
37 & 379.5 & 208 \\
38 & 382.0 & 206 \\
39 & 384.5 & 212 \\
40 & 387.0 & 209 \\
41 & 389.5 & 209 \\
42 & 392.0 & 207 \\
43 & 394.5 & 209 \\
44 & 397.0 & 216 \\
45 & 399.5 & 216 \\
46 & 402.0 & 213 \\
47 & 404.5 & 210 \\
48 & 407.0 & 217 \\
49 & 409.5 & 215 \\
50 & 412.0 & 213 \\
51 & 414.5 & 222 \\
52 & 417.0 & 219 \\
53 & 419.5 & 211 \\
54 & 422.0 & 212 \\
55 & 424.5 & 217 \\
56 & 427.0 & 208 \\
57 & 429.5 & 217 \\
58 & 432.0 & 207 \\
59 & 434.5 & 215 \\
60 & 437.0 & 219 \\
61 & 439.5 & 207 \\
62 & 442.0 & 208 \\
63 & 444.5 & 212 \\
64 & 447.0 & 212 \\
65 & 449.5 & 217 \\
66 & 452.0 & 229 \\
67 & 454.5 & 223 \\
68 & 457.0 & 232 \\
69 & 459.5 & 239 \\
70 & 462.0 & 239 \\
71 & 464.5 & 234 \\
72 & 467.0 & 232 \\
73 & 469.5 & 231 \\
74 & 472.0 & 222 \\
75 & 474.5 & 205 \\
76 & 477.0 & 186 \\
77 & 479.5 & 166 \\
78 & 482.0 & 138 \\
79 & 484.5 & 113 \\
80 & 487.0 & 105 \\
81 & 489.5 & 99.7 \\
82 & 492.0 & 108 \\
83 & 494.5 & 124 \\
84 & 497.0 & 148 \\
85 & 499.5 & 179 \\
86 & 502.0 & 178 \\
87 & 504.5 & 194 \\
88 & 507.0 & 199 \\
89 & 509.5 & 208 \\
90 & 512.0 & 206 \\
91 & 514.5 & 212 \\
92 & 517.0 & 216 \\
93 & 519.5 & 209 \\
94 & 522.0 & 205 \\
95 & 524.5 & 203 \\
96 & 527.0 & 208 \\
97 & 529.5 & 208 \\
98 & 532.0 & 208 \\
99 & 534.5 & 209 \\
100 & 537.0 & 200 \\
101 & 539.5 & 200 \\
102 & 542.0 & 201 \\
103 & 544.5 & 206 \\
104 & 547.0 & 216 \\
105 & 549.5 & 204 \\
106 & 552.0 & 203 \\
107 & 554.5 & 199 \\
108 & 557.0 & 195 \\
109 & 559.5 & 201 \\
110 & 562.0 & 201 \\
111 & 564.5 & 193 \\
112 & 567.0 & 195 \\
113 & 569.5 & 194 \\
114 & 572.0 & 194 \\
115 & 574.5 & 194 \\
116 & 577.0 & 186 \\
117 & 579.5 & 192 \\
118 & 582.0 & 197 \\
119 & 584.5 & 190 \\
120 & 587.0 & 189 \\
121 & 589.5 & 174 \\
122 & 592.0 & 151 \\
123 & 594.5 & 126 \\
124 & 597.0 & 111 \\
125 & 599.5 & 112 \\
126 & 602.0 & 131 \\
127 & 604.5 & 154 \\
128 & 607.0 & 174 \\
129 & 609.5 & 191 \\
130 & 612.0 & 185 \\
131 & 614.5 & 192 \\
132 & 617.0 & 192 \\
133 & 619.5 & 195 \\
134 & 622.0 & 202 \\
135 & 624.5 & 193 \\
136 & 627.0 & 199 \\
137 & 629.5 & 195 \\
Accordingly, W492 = 8.29 yr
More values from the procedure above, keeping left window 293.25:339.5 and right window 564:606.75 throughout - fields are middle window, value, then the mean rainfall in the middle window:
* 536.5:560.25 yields -3.8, 203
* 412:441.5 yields -3.2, 214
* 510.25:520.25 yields -1.7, 211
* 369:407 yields -2.3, 211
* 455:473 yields -4.3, 232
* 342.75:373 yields -0.8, 209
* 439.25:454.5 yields -2.0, 215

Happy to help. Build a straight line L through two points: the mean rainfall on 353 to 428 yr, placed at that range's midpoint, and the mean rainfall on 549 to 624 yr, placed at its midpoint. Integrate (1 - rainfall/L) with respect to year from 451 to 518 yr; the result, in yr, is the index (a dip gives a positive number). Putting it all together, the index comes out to 3.3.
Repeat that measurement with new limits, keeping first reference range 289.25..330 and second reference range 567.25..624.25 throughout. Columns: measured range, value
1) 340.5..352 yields -0.15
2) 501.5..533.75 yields -3.59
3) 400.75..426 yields -2.24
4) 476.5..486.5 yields 2.34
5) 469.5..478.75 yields -0.78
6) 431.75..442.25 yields -0.94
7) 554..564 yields -1.08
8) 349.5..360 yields -0.33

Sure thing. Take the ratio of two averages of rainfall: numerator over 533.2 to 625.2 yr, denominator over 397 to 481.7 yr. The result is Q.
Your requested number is 0.9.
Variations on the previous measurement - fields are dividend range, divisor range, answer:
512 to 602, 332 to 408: 0.91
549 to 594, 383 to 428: 0.89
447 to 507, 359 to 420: 0.87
